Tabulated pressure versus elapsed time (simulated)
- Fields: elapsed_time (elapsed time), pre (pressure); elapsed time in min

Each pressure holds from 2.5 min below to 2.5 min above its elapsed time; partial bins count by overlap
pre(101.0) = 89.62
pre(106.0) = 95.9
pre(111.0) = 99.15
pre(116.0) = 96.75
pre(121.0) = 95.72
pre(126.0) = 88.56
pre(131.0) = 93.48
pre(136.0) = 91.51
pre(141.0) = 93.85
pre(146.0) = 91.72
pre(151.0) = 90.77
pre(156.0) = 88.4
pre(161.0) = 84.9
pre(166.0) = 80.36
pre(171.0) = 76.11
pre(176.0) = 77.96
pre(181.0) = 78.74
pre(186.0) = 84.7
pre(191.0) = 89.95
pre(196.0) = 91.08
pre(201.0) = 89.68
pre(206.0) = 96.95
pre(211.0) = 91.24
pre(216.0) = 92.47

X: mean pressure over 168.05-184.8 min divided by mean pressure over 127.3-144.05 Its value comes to 0.8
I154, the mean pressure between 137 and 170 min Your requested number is 87.9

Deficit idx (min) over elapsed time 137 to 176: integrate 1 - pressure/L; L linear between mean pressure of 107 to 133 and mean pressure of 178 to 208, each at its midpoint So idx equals 2.28 min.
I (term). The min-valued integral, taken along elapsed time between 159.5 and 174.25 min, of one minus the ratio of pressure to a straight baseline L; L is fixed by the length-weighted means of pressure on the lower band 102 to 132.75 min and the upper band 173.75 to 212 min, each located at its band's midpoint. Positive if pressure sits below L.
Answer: 1.6 min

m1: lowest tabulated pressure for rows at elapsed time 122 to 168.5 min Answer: 80.36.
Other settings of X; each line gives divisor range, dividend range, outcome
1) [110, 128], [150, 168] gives 0.91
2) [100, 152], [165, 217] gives 0.92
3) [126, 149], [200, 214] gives 1.01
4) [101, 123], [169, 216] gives 0.90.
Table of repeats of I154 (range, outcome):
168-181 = 77.5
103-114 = 97.1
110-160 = 92.6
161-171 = 80.4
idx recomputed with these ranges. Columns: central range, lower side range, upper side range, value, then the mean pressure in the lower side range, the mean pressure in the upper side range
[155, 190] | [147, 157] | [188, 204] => 3.30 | 90.1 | 90.3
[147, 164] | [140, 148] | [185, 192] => 0.59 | 92.7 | 87.3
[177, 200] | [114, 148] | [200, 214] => 1.77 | 93.1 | 92.9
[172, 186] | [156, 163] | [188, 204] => 1.45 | 86.1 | 90.3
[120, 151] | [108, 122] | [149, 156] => 0.35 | 97.3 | 89.9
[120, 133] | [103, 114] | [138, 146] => 0.38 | 97.1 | 93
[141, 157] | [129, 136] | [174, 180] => -0.67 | 92.8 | 78.2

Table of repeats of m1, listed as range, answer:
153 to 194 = 76.11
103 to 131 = 88.56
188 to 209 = 89.68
